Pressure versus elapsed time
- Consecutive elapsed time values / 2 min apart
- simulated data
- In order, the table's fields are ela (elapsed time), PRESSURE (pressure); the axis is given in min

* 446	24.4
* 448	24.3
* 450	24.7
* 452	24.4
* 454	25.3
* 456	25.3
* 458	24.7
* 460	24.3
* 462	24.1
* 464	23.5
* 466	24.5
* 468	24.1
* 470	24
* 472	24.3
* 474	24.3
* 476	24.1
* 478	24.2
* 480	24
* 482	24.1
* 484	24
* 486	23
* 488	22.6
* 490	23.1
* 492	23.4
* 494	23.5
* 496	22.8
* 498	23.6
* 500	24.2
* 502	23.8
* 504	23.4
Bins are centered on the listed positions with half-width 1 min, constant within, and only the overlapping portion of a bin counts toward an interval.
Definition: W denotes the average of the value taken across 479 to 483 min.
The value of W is 24.1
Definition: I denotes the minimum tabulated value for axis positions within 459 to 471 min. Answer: 23.5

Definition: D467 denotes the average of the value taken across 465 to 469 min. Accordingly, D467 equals 24.3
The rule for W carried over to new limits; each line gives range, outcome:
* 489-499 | 23.3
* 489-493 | 23.2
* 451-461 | 24.8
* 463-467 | 24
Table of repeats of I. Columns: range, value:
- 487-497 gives 22.6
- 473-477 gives 24.1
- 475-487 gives 23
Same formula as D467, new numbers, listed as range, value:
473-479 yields 24.2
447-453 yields 24.5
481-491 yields 23.4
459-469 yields 24.1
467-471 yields 24.1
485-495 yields 23.1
